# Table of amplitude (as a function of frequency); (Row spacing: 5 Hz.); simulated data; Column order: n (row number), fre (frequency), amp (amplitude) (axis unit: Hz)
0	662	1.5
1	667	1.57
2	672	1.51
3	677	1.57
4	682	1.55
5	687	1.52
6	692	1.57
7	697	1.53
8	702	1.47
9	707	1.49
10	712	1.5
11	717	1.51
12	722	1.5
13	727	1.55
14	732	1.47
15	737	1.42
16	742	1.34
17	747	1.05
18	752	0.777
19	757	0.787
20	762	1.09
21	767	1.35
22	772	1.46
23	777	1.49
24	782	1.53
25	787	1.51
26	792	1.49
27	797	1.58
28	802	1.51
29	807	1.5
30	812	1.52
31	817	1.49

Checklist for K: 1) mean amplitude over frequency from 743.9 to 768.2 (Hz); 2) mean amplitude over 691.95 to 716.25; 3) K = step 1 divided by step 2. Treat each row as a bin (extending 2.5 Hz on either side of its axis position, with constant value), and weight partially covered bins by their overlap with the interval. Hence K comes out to 0.66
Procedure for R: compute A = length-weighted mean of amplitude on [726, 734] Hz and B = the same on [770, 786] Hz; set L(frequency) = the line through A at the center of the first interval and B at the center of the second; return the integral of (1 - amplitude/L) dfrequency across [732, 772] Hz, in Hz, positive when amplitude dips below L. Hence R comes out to 9.09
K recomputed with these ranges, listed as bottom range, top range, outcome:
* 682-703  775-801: 0.99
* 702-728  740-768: 0.70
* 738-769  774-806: 1.41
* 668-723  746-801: 0.85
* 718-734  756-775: 0.80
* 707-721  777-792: 1.01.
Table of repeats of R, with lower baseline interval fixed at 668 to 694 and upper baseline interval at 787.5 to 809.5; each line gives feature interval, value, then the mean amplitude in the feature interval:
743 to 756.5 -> 5.2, 0.942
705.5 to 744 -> 1.5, 1.47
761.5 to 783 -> 1.7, 1.4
